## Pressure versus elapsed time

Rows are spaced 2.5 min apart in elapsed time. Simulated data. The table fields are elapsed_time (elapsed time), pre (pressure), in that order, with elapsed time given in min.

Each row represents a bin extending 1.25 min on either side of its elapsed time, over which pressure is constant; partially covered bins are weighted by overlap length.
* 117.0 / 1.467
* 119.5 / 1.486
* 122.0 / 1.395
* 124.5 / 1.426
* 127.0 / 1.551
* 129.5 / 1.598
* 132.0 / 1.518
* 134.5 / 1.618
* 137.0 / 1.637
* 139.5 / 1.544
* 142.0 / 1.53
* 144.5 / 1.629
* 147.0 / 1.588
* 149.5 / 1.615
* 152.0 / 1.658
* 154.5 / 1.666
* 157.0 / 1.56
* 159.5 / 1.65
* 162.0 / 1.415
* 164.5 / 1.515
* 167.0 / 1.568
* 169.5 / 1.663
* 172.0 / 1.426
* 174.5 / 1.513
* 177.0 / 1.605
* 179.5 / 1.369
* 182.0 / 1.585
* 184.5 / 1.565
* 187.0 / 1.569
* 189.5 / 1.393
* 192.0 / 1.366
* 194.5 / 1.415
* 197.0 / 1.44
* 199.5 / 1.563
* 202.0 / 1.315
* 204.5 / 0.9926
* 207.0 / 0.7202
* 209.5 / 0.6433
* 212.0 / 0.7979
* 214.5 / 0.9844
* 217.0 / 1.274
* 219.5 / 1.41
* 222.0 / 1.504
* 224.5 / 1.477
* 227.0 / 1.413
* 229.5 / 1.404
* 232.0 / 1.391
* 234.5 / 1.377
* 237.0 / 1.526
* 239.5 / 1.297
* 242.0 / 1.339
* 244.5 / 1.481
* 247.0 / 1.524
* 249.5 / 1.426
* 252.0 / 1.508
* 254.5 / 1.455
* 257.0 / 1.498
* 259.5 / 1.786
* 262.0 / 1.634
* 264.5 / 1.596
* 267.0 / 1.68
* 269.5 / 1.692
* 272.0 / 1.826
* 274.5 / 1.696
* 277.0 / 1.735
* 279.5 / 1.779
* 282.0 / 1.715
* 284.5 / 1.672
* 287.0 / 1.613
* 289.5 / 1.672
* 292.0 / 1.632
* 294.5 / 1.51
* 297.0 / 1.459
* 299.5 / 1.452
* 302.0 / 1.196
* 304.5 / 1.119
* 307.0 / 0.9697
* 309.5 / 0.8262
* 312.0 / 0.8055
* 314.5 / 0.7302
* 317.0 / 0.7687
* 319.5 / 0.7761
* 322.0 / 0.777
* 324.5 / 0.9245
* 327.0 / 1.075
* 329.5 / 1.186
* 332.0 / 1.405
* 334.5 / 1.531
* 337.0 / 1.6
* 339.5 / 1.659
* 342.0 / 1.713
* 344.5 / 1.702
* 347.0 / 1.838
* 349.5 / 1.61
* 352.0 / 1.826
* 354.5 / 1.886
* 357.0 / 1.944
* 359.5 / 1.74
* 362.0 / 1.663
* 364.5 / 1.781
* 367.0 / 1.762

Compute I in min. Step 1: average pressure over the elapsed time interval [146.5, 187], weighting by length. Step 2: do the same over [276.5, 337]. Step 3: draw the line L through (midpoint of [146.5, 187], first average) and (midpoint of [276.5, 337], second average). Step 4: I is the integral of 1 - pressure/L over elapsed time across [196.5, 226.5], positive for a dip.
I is 5.91 min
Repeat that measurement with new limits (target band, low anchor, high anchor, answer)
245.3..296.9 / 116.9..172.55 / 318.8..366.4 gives -3.2 min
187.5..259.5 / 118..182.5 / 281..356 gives 6.6 min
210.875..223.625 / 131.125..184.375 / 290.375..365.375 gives 2.5 min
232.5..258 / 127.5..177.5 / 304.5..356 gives -0.4 min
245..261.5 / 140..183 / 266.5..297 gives 1.1 min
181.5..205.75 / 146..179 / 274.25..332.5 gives 1.4 min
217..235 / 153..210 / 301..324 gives -2.6 min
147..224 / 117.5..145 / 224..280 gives 7.1 min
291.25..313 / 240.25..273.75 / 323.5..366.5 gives 5.1 min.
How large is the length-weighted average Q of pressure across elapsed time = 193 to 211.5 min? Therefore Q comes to 1.14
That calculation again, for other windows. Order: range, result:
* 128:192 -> 1.56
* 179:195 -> 1.47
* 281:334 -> 1.21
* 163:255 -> 1.37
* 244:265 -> 1.55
